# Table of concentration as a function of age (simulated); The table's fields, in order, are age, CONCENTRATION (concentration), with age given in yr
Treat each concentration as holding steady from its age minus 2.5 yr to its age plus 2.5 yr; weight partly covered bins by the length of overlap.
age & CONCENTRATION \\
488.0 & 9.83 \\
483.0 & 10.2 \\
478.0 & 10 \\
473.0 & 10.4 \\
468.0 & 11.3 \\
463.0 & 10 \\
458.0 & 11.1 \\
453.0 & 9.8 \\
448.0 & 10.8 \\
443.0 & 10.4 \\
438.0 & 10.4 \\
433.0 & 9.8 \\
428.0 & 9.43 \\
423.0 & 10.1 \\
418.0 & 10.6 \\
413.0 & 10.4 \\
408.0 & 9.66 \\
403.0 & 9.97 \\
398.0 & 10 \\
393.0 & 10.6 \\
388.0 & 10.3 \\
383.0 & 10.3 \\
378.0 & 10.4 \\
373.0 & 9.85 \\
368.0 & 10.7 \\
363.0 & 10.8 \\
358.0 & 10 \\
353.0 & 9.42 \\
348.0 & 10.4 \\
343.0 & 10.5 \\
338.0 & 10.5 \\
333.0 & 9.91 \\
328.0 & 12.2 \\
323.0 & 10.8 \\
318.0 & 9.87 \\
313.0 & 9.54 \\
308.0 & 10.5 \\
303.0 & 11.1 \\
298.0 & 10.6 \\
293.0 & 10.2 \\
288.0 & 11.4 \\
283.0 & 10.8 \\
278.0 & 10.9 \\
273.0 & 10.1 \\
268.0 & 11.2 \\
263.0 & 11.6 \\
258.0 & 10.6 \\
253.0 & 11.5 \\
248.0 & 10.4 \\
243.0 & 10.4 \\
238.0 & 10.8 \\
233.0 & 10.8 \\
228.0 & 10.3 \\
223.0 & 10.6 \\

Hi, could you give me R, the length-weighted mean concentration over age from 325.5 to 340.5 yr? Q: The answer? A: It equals 10.9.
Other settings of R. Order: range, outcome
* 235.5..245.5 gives 10.6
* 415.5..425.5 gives 10.3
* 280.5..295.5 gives 10.8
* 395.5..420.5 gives 10.1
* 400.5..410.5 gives 9.82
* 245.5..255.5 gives 10.9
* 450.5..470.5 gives 10.6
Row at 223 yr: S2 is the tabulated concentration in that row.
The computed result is 10.6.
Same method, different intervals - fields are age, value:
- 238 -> 10.8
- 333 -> 9.91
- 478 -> 10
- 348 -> 10.4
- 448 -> 10.8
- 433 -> 9.8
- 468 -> 11.3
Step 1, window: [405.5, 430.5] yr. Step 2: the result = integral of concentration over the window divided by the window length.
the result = 10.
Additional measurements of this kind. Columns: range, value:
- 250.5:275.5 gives 11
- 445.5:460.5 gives 10.6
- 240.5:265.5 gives 10.9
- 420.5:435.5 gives 9.78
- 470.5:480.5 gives 10.2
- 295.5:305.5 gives 10.8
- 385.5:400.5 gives 10.3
